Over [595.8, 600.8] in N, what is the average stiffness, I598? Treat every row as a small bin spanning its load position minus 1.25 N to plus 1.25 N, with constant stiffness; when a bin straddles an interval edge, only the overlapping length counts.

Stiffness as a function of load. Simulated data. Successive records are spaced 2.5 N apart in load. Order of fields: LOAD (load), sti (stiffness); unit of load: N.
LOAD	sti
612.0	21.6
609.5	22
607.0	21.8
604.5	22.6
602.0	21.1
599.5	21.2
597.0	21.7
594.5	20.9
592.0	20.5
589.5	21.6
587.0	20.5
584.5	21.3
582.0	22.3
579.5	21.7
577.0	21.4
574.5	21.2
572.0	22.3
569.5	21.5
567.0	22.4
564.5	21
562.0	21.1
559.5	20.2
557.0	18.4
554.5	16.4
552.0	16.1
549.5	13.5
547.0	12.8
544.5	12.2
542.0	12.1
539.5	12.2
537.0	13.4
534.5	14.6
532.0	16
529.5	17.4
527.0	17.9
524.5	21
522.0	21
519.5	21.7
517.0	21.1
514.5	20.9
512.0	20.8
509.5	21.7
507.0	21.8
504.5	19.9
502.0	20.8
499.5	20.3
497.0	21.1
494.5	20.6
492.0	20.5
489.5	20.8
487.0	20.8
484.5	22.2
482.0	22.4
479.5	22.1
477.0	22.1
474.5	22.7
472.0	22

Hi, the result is 21.4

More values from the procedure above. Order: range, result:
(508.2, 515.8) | 21.1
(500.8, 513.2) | 21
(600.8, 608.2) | 21.8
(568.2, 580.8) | 21.6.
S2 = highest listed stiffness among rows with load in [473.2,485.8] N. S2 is 22.7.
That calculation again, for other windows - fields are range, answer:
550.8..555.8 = 16.4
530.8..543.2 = 16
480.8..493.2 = 22.4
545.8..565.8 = 21.1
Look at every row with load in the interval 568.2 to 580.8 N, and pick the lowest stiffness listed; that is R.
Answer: 21.2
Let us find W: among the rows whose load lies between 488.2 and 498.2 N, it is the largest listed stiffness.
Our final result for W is 21.1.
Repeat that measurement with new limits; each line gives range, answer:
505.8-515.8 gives 21.8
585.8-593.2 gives 21.6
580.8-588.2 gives 22.3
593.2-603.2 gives 21.7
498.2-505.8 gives 20.8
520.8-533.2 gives 21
